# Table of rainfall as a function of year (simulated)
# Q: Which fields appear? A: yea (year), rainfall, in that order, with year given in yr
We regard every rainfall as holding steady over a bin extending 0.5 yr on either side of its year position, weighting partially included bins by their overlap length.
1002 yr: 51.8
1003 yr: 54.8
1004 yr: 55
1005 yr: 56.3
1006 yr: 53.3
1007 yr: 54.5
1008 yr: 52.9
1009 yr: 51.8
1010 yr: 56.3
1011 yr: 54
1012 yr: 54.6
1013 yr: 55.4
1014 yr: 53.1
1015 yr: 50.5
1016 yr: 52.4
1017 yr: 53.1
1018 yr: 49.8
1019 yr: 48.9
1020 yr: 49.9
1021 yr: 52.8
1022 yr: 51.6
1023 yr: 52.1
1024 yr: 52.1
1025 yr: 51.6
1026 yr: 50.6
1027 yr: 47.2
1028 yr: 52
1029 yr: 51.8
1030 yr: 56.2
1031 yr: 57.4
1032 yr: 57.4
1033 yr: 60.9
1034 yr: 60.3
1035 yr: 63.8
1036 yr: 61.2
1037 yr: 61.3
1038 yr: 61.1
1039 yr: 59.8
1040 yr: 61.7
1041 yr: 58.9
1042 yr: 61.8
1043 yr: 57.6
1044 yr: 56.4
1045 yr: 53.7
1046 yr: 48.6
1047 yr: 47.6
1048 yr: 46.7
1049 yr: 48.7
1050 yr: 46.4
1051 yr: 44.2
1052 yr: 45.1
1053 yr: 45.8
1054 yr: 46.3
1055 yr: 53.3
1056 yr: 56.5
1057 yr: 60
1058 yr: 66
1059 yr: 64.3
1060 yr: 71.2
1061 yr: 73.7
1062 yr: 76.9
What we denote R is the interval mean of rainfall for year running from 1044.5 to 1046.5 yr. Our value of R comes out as 51.2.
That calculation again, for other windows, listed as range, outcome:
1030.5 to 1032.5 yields 57.4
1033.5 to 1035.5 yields 62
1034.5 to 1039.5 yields 61.4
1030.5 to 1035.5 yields 60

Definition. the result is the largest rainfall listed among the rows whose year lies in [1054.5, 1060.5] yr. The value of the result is 71.2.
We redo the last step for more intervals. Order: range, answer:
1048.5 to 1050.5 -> 48.7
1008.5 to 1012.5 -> 56.3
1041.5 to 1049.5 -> 61.8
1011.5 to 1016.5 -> 55.4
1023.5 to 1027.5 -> 52.1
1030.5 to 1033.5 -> 60.9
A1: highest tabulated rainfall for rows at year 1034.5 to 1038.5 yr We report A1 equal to 63.8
